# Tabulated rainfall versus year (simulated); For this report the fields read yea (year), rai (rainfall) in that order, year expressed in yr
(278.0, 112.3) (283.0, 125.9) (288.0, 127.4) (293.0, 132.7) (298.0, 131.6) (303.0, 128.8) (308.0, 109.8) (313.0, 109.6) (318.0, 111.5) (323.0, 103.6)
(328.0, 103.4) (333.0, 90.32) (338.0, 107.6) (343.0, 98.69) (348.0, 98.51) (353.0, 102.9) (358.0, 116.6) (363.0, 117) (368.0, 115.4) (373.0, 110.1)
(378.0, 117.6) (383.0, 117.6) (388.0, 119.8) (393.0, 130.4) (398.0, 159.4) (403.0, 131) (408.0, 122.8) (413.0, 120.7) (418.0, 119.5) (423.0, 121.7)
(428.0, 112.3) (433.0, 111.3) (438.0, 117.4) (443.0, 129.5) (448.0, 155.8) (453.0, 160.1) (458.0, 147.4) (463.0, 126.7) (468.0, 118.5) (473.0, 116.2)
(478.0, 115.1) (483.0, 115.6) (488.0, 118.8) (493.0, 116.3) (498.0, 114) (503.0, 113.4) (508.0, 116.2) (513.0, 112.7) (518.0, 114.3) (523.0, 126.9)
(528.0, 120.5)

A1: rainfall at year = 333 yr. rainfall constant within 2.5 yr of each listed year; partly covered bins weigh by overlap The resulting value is 90.32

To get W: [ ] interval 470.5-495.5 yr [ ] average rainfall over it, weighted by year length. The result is 116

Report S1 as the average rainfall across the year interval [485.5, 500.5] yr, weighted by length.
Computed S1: 116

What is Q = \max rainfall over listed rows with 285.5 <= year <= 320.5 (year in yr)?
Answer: 132.7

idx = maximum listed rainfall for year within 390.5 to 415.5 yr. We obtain 159.4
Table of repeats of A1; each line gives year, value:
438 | 117.4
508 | 116.2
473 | 116.2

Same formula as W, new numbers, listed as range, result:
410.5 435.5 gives 117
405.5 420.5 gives 121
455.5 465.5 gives 137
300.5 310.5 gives 119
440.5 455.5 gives 148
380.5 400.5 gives 132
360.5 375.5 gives 114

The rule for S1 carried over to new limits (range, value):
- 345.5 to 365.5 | 109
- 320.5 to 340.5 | 101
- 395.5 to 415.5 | 133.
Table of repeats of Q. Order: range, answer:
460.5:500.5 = 126.7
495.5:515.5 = 116.2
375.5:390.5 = 119.8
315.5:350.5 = 111.5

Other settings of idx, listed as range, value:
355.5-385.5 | 117.6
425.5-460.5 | 160.1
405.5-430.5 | 122.8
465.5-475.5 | 118.5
